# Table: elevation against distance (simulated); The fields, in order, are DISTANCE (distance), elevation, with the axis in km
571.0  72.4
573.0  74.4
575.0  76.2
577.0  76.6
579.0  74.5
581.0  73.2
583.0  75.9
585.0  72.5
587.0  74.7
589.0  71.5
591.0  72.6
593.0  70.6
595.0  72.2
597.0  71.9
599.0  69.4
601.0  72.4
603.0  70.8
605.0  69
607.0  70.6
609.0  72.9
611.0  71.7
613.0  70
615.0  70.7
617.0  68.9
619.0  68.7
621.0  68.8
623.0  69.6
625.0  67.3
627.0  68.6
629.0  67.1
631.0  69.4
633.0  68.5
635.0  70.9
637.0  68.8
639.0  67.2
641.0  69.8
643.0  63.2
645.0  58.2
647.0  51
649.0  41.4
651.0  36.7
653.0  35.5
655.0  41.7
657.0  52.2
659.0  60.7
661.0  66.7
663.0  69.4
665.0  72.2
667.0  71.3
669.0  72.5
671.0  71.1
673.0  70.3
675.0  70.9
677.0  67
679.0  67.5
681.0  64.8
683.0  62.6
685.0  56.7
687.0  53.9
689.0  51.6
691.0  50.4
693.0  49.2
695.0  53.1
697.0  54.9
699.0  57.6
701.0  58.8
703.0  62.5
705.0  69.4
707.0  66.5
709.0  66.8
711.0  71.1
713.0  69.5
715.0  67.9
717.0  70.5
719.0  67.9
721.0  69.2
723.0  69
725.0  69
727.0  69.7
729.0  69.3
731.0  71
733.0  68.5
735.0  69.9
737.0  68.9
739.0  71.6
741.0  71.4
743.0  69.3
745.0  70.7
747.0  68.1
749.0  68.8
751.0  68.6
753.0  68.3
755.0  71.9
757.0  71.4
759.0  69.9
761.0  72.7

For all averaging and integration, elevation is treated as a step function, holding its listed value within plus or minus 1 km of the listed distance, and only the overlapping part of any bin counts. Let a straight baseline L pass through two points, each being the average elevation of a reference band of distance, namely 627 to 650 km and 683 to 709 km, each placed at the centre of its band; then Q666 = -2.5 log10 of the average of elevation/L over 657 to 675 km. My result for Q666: -0.13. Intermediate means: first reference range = 63.5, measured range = 68.4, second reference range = 57.6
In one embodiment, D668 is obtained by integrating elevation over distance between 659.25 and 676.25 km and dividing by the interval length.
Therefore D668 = 70.1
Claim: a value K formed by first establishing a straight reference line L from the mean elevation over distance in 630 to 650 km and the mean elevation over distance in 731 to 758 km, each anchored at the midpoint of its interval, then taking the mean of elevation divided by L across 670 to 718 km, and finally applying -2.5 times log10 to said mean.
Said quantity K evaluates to 0.06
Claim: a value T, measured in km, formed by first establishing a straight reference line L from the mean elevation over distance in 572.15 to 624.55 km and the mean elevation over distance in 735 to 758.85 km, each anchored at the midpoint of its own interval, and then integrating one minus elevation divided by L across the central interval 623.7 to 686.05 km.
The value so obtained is 7.4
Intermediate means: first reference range 71.9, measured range 62.6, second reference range 69.9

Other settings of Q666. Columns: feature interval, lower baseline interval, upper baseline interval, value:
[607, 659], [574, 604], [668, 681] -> 0.14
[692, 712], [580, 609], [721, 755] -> 0.15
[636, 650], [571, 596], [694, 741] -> 0.18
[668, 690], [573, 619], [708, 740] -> 0.10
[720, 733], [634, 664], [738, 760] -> -0.04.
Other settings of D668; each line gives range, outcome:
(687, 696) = 51.4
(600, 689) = 64.4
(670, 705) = 60.4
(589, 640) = 70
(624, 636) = 68.6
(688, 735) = 64.2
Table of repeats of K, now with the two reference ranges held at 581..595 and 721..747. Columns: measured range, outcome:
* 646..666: 0.33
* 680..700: 0.26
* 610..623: 0.04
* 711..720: 0.02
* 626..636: 0.05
